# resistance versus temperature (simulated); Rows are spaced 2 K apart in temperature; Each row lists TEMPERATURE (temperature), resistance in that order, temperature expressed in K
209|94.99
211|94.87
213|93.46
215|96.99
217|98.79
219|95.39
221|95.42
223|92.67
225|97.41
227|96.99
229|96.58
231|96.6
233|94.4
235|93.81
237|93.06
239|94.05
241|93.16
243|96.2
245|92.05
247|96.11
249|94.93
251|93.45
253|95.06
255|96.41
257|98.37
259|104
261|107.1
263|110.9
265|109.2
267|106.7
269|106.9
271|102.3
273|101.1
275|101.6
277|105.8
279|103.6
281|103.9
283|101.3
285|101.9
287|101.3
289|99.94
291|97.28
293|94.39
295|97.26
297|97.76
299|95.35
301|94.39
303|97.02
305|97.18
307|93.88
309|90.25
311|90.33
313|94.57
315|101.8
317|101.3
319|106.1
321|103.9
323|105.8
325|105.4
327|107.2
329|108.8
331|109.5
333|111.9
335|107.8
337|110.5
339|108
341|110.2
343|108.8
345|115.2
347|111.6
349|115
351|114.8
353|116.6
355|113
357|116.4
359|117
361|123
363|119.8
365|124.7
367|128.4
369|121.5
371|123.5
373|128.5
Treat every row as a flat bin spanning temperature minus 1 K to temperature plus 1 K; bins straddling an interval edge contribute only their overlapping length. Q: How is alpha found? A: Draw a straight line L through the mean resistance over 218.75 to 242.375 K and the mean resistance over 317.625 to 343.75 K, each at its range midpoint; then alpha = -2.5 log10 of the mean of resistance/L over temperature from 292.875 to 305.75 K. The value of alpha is 0.08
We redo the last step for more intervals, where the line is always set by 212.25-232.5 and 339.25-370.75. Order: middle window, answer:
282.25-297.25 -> 0.08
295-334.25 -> 0.10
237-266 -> 0.02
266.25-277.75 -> 0.00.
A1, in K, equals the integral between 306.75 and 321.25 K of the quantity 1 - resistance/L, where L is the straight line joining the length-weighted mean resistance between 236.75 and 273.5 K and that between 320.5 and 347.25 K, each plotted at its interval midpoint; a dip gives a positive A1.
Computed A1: 1.2 K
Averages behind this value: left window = 99.6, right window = 109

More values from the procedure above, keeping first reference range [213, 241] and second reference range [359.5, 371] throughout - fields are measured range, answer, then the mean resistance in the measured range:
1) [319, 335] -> 1.12 K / 107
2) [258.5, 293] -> 0.51 K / 104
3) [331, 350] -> 1.17 K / 111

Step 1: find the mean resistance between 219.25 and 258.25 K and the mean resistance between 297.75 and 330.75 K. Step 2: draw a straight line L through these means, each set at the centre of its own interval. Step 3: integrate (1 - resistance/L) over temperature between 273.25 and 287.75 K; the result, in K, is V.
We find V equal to -0.7 K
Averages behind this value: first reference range 95.2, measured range 103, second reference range 99.8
